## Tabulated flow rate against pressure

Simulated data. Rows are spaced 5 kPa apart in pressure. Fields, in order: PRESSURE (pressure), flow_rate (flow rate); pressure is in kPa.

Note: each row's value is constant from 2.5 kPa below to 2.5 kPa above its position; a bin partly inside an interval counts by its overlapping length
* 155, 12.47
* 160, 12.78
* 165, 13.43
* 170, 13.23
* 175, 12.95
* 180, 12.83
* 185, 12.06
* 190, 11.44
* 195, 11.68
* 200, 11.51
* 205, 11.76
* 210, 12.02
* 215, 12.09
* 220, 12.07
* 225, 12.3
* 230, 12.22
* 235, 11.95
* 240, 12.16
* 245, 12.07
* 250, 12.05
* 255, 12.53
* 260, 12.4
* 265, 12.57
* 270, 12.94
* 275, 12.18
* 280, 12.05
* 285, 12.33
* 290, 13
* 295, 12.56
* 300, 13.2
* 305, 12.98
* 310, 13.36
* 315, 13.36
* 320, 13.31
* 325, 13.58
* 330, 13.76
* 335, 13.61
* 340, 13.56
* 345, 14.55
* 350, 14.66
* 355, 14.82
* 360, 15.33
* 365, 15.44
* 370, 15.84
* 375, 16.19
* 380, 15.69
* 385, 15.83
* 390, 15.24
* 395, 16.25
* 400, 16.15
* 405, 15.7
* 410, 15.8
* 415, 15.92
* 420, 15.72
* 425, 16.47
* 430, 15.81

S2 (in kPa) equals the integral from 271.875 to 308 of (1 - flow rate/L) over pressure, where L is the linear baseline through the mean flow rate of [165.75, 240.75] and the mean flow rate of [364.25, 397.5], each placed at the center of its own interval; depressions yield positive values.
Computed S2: 3.4 kPa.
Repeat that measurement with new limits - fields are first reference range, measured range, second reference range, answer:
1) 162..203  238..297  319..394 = 5.1 kPa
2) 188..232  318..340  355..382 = 1.7 kPa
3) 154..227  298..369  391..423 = 3.3 kPa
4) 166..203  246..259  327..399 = 1.0 kPa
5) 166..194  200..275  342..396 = 6.7 kPa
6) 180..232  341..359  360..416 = 0.4 kPa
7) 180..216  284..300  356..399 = 1.3 kPa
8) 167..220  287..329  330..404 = 2.9 kPa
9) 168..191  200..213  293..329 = 0.9 kPa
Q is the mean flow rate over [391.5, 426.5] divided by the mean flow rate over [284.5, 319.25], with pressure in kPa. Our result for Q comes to 1.2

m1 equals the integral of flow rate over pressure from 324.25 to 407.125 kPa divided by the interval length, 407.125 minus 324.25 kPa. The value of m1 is 15.1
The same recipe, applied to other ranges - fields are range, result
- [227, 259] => 12.2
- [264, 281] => 12.5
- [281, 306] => 12.8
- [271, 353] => 13.3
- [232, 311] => 12.5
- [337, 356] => 14.3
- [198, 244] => 12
